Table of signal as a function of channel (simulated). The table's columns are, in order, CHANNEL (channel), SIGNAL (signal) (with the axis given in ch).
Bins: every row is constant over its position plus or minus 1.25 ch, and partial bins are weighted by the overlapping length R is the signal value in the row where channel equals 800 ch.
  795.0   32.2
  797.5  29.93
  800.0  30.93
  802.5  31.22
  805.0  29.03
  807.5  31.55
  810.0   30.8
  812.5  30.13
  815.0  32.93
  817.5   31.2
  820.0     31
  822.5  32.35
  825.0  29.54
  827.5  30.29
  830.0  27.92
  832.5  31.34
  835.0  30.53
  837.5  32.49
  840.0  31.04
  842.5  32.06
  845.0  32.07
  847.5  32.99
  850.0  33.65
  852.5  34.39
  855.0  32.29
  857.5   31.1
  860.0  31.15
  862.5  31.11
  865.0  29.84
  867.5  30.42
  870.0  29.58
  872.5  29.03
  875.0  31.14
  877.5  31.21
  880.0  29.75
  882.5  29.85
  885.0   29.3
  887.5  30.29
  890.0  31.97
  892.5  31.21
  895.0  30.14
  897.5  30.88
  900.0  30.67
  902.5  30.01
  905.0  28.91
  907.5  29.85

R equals 30.93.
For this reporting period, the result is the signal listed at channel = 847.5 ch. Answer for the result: 32.99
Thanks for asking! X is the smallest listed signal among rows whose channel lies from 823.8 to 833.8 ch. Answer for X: 27.92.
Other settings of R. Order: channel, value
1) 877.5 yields 31.21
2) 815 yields 32.93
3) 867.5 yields 30.42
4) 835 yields 30.53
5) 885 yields 29.3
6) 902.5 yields 30.01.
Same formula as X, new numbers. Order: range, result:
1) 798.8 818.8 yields 29.03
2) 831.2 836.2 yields 30.53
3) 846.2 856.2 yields 32.29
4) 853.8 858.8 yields 31.1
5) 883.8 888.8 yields 29.3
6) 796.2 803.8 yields 29.93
